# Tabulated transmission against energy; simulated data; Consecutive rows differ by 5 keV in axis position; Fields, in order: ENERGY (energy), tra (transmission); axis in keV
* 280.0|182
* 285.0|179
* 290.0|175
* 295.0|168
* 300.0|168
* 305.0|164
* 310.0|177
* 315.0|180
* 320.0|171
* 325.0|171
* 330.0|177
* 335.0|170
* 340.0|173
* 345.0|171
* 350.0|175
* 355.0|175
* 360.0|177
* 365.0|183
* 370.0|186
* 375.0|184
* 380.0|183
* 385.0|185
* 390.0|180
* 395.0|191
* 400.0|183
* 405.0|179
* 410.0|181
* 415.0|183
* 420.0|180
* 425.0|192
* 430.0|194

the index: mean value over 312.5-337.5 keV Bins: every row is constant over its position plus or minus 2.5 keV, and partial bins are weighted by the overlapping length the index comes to 174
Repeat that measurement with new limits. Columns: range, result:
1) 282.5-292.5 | 177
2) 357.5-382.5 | 183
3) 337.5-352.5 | 173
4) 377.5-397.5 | 185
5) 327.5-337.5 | 174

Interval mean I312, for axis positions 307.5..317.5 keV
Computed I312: 178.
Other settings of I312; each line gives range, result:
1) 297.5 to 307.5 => 166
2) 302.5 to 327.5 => 173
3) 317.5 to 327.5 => 171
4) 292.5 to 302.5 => 168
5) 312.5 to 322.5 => 176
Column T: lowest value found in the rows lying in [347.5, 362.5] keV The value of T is 175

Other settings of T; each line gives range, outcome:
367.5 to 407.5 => 179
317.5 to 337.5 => 170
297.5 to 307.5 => 164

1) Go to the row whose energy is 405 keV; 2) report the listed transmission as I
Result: 179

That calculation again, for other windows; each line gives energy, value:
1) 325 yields 171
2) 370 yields 186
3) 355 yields 175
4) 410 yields 181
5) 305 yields 164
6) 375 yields 184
